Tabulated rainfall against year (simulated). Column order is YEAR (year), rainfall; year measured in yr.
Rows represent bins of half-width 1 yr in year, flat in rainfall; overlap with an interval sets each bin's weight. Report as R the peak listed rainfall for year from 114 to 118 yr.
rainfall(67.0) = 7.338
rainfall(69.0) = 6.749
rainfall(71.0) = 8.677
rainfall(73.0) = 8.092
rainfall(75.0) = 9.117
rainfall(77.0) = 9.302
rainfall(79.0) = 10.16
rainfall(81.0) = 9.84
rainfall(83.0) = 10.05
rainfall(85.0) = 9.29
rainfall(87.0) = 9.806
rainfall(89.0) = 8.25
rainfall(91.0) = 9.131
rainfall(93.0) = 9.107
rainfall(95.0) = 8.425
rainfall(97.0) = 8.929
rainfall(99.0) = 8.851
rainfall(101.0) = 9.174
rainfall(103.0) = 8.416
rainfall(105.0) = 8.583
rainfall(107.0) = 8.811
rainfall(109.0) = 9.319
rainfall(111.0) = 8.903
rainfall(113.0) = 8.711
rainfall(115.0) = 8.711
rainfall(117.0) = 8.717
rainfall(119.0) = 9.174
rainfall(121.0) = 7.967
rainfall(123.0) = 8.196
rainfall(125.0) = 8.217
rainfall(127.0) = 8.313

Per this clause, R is 8.717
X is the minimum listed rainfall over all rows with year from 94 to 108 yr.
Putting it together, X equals 8.416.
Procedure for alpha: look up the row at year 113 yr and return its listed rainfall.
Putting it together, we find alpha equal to 8.711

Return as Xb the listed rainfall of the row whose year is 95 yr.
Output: 8.425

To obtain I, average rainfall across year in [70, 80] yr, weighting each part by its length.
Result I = 9.07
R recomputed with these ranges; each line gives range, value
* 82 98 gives 10.05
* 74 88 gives 10.16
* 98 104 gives 9.174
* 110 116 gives 8.903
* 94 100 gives 8.929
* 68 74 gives 8.677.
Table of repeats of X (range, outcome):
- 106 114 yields 8.711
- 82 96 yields 8.25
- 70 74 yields 8.092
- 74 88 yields 9.117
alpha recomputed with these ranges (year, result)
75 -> 9.117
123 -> 8.196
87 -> 9.806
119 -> 9.174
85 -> 9.29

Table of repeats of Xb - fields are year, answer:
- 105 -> 8.583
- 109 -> 9.319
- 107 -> 8.811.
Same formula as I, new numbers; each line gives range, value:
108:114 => 8.98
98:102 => 9.01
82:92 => 9.31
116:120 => 8.95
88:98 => 8.77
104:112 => 8.9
